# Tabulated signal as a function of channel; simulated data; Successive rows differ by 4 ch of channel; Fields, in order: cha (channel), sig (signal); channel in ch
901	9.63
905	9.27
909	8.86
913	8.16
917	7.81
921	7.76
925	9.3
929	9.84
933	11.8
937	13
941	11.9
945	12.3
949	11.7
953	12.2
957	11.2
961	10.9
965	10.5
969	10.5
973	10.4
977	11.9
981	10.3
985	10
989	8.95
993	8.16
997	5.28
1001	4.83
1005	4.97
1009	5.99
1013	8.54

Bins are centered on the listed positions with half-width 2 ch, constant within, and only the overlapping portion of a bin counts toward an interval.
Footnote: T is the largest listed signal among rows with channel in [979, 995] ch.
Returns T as 10.3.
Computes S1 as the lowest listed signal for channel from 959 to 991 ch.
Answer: 8.95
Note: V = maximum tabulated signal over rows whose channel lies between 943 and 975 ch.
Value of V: 12.3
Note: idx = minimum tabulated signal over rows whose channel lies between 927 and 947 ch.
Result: 9.84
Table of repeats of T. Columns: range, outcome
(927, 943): 13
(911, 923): 8.16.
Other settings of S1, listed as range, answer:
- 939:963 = 10.9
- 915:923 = 7.76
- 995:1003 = 4.83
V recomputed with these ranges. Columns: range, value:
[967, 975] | 10.5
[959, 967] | 10.9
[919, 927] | 9.3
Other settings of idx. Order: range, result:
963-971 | 10.5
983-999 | 5.28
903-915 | 8.16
